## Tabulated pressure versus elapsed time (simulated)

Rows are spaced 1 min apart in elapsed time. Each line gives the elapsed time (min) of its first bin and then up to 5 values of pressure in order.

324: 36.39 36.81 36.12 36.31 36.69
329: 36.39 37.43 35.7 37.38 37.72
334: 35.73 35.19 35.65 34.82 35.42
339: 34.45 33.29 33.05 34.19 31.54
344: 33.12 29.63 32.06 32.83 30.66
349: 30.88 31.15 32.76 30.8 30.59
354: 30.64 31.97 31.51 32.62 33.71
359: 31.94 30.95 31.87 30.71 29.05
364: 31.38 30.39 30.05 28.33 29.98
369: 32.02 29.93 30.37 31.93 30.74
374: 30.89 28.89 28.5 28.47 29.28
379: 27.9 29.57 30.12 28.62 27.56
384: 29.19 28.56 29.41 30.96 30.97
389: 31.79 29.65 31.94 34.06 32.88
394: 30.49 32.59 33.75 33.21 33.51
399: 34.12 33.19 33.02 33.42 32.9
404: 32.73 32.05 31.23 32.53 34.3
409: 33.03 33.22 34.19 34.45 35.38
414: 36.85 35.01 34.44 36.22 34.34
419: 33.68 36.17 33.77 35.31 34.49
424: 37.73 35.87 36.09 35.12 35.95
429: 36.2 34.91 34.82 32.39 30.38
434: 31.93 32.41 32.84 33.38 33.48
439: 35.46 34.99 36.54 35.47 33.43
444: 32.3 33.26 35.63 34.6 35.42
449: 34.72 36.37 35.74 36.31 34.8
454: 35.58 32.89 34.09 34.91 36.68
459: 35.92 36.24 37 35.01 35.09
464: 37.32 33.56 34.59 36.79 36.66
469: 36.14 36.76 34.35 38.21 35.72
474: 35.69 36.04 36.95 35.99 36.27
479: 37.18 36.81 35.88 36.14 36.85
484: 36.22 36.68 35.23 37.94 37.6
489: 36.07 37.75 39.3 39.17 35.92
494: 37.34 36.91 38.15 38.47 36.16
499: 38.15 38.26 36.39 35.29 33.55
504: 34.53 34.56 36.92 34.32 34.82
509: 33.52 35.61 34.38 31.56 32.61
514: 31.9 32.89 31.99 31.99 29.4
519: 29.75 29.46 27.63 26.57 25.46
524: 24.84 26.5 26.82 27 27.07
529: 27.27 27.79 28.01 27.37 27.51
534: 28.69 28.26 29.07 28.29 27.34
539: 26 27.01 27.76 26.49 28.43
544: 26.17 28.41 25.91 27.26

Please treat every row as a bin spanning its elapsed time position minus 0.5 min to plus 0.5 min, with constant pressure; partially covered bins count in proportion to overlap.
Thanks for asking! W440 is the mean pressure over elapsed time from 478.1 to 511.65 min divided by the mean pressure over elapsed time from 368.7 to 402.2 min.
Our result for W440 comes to 1.18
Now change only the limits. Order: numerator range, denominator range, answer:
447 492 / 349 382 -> 1.18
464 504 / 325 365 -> 1.10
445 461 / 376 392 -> 1.19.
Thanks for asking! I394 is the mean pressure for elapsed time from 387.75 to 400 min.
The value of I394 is 32.5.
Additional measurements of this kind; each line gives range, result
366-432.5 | 32.5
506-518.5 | 33.1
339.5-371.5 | 31.4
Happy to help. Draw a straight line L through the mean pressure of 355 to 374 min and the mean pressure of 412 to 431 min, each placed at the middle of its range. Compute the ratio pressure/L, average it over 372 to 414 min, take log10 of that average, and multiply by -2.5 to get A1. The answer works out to 0.05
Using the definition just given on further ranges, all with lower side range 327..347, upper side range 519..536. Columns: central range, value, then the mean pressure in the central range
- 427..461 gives -0.13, 34.6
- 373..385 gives 0.14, 29.1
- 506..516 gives -0.20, 33.6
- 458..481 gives -0.22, 36.1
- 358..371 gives 0.10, 30.7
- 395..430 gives -0.08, 34.3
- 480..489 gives -0.25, 36.6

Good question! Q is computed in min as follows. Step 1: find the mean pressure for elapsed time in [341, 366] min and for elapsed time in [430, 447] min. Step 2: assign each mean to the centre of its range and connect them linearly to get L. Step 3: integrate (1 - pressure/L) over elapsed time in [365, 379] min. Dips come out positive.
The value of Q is 0.9 min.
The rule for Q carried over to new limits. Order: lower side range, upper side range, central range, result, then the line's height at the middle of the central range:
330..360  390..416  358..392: 3.1 min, 33.2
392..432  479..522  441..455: -0.2 min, 34.5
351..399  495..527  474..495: -3.0 min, 32.3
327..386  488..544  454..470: -1.9 min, 31.8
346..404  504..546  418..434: -2.2 min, 30.5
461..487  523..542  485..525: -3.3 min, 31.5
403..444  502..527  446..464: -1.2 min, 33.2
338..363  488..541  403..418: -0.9 min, 32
